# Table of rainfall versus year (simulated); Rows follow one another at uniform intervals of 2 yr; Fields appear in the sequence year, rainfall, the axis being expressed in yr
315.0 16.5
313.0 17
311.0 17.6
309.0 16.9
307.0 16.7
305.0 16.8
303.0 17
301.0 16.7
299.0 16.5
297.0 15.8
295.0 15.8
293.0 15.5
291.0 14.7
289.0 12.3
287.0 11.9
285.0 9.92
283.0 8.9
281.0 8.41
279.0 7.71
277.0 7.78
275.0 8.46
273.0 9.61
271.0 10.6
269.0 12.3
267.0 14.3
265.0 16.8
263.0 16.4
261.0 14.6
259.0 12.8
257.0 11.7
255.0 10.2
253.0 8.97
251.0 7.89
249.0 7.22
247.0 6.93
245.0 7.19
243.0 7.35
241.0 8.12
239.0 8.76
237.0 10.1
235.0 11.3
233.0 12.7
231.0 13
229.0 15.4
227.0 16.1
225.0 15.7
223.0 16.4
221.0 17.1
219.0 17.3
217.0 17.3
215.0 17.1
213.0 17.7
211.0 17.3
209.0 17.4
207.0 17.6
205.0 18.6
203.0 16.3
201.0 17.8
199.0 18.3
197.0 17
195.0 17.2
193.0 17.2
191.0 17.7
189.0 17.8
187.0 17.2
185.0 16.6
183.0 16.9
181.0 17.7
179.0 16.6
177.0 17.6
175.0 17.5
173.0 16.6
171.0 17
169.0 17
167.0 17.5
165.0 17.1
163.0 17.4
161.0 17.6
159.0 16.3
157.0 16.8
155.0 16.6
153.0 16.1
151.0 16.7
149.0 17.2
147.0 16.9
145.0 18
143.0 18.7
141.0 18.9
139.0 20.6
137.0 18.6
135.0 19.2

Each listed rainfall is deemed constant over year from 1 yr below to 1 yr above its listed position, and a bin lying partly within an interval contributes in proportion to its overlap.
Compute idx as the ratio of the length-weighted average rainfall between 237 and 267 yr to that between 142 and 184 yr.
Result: 0.6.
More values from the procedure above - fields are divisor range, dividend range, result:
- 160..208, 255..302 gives 0.72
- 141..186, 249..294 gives 0.66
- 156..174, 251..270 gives 0.75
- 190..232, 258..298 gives 0.72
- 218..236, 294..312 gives 1.11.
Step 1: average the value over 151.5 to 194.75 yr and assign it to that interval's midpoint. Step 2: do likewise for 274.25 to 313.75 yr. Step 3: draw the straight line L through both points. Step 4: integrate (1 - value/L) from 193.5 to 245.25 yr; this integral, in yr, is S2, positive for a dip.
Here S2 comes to 2.8 yr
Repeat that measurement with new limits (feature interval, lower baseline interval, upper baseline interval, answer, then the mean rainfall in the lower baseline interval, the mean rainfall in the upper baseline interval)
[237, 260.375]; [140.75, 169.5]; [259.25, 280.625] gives 6.9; 17.2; 11.8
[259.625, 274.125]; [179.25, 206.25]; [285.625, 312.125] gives 2.4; 17.4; 15.6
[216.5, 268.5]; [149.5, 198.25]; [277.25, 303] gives 8.1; 17.1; 12.9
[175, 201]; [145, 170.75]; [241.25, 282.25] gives -4.0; 17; 10.3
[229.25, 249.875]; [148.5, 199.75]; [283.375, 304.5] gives 8.2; 17.1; 14.5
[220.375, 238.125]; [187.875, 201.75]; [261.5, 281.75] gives 0.9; 17.6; 11.4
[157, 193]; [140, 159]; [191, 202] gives 0.5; 17.3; 17.5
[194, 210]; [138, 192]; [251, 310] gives -1.6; 17.4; 12.9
